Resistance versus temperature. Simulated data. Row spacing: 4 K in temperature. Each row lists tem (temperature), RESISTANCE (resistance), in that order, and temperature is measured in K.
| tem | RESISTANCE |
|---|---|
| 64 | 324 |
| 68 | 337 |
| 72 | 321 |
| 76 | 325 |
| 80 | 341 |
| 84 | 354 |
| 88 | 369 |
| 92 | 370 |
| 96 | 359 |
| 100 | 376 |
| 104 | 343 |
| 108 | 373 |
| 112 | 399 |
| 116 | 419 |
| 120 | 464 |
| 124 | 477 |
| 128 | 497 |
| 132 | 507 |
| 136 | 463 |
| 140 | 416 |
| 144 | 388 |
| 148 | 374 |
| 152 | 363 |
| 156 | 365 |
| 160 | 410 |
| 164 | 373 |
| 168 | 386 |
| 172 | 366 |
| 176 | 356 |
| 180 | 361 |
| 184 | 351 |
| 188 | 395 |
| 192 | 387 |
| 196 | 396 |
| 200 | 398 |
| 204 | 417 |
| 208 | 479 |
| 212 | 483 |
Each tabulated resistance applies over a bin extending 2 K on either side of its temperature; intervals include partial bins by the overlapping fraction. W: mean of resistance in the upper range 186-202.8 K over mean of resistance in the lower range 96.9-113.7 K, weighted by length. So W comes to 1.06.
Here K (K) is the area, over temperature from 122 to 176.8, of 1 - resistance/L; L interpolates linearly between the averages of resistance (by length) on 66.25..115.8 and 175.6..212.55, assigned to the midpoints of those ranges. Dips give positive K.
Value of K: -4.3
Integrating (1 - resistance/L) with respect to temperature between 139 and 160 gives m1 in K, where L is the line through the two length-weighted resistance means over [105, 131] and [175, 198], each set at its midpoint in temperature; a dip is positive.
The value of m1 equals 1.4 K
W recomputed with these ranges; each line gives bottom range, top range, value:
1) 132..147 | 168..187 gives 0.84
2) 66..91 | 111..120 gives 1.23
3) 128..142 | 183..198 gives 0.82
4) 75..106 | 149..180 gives 1.05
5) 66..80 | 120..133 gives 1.48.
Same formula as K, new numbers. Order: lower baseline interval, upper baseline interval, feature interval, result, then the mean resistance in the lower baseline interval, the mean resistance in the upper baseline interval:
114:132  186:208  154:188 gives 4.4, 469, 406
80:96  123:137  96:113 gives 1.7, 361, 488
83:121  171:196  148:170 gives -0.3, 381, 372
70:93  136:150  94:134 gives -4.7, 346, 403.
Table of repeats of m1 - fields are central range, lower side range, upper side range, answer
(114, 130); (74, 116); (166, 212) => -3.9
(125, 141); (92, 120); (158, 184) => -4.0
